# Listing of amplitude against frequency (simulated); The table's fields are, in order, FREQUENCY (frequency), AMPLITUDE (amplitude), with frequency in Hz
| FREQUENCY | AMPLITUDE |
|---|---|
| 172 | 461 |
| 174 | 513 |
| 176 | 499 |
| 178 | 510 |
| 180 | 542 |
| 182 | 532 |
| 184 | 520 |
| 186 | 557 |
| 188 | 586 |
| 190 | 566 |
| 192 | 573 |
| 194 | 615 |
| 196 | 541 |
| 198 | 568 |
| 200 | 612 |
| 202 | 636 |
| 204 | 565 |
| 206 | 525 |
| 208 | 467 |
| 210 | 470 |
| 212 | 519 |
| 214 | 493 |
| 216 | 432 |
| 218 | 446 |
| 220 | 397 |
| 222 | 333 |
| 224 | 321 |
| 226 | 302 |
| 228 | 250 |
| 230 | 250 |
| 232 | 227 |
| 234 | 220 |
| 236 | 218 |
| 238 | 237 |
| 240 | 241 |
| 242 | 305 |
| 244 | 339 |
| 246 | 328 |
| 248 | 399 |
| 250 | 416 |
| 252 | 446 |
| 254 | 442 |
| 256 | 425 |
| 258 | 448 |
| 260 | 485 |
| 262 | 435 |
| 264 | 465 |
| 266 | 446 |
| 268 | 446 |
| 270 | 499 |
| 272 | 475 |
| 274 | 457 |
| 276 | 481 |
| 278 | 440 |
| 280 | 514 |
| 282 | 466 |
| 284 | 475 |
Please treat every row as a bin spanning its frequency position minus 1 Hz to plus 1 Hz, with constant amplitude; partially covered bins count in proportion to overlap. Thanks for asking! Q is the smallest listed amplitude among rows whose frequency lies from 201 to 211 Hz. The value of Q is 467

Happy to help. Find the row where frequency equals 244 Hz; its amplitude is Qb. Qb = 339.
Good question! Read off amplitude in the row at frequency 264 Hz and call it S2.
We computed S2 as 465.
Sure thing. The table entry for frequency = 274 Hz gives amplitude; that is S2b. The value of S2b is 457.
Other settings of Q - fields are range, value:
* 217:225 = 321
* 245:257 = 328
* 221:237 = 218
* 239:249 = 241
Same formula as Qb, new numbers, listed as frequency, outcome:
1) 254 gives 442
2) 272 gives 475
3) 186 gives 557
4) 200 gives 612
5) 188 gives 586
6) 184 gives 520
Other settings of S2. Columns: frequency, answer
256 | 425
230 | 250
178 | 510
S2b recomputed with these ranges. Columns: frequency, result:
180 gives 542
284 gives 475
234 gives 220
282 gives 466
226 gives 302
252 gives 446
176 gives 499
